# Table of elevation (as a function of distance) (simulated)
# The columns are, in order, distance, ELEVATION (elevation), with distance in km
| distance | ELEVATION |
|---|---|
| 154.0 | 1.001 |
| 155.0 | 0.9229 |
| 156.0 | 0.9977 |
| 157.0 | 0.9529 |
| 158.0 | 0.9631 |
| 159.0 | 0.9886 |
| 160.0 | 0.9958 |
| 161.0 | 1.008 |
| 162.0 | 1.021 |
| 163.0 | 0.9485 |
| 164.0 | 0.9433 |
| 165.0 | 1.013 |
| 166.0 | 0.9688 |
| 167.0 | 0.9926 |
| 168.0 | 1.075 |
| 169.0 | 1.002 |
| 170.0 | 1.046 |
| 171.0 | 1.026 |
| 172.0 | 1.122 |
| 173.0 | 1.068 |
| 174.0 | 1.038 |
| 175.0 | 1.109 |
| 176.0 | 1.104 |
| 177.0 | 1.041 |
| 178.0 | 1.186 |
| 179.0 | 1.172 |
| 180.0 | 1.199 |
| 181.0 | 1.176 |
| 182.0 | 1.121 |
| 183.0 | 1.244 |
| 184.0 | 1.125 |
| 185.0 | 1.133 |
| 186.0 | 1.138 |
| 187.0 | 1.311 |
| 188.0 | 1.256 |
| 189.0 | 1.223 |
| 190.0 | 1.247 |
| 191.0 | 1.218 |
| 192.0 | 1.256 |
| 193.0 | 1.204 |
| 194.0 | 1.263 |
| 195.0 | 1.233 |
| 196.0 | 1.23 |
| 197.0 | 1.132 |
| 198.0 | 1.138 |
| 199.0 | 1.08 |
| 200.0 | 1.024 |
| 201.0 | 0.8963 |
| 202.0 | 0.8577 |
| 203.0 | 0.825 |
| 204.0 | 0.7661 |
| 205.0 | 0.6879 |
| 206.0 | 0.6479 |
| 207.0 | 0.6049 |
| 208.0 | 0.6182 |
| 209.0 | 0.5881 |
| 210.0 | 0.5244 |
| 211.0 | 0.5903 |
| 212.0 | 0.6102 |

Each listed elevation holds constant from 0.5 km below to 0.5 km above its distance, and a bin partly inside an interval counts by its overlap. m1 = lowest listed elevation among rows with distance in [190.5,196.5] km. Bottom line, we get 1.204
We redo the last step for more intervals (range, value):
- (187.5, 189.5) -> 1.223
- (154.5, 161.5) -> 0.9229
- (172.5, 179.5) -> 1.038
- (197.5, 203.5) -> 0.825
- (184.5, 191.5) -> 1.133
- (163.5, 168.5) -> 0.9433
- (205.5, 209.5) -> 0.5881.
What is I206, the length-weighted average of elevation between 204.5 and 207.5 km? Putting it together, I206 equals 0.647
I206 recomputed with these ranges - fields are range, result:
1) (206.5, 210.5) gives 0.584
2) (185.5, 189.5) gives 1.23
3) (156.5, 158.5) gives 0.958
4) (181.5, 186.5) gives 1.15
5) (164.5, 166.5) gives 0.991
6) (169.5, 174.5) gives 1.06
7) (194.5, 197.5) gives 1.2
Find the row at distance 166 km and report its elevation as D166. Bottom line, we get 0.9688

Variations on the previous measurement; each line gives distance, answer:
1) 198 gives 1.138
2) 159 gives 0.9886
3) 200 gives 1.024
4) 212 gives 0.6102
